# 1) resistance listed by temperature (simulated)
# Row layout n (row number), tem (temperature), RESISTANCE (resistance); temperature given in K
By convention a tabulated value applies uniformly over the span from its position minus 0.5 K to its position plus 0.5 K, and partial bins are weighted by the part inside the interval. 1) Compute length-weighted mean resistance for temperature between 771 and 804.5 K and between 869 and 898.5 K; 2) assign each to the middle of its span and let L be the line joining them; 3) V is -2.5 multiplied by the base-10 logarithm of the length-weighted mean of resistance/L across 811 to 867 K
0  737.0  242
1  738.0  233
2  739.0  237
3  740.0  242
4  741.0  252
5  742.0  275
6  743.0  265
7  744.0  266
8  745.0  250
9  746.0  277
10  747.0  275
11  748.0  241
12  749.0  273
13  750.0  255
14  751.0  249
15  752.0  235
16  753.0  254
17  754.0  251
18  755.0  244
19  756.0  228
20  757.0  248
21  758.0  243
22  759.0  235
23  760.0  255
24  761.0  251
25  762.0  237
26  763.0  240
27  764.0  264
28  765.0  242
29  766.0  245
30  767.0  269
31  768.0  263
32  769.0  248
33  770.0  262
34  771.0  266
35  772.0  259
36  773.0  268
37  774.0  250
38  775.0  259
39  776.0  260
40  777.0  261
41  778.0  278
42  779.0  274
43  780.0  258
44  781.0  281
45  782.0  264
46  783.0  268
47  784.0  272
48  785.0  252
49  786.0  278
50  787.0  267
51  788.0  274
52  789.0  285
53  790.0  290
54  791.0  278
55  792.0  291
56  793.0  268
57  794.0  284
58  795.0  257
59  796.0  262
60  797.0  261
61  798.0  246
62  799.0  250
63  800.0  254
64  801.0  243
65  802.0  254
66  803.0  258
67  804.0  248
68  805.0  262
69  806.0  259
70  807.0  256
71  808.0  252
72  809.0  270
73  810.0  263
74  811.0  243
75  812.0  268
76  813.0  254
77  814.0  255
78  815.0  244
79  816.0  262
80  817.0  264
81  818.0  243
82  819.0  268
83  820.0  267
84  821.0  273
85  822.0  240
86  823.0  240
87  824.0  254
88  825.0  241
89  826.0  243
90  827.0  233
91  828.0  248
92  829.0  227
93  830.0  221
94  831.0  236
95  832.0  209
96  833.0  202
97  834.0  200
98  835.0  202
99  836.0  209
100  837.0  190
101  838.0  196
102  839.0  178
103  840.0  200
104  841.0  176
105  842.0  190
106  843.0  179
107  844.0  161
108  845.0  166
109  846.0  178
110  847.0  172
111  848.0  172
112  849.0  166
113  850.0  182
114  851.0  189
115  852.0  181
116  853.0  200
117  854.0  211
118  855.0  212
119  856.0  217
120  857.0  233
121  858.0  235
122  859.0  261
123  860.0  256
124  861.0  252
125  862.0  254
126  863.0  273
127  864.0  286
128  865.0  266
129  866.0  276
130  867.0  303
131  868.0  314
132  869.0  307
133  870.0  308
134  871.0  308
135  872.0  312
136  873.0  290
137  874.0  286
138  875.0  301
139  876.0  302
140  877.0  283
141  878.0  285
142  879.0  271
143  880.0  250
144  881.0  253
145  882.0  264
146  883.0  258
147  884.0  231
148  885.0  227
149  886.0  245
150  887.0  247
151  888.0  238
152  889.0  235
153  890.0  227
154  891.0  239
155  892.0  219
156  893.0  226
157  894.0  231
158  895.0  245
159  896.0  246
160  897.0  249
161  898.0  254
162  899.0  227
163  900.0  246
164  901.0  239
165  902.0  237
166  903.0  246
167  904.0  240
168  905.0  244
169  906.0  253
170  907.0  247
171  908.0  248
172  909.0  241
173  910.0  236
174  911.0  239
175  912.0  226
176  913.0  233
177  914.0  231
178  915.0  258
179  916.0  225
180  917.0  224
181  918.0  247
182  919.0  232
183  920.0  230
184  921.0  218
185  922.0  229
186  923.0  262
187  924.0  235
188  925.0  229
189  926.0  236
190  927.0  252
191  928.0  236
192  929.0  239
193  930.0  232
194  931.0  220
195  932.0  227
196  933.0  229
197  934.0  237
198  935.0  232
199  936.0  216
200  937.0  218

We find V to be 0.17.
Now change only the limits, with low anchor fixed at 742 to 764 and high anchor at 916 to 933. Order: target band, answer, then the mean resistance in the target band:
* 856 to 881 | -0.16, 278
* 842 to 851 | 0.36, 174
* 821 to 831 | 0.02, 240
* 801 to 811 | -0.04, 256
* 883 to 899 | 0.00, 238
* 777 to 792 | -0.10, 273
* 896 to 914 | -0.02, 241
